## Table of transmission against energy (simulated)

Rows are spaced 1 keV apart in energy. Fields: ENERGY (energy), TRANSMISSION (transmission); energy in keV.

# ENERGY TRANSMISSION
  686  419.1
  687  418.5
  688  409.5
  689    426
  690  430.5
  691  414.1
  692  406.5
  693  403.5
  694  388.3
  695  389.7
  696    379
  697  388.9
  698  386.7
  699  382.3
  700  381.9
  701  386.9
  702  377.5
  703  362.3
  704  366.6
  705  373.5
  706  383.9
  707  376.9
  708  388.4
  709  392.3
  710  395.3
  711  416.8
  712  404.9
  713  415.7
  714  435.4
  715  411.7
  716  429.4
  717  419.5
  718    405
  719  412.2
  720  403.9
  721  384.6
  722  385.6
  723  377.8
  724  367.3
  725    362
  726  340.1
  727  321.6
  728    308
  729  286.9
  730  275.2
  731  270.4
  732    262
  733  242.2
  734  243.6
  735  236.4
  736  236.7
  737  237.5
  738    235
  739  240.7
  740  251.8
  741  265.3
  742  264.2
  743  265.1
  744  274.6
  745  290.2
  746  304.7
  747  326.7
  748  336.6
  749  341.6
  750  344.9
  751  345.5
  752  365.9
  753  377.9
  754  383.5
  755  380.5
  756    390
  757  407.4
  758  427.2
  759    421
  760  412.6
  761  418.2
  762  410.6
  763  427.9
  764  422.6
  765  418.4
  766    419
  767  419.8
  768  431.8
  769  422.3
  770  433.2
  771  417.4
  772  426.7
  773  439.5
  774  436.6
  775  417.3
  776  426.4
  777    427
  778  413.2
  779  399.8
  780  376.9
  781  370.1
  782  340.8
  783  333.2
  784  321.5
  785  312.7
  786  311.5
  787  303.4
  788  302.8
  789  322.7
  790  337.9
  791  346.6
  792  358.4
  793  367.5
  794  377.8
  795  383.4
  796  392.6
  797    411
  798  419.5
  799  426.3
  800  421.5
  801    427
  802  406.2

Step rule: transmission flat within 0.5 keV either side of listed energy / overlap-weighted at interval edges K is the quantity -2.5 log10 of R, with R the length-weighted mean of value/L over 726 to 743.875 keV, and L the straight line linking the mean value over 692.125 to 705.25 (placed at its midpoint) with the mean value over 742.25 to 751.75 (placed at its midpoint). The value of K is 0.25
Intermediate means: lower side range 383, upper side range 314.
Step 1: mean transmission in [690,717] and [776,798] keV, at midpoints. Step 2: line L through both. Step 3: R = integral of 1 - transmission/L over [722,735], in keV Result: 2.7 keV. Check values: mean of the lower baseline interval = 395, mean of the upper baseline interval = 361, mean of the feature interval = 305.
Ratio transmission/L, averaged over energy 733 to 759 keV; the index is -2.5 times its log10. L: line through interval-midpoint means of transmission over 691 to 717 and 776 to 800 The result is 0.21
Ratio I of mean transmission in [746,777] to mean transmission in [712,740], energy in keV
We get 1.21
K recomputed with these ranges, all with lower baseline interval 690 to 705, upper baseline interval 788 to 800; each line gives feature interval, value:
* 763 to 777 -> -0.13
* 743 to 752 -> 0.19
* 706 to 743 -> 0.15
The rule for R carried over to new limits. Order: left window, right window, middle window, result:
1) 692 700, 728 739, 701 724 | -4.8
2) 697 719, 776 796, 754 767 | -1.5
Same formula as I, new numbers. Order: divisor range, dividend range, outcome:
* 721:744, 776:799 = 1.27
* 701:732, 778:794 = 0.92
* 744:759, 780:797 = 0.97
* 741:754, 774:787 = 1.16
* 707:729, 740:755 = 0.83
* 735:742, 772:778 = 1.74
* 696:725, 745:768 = 0.98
